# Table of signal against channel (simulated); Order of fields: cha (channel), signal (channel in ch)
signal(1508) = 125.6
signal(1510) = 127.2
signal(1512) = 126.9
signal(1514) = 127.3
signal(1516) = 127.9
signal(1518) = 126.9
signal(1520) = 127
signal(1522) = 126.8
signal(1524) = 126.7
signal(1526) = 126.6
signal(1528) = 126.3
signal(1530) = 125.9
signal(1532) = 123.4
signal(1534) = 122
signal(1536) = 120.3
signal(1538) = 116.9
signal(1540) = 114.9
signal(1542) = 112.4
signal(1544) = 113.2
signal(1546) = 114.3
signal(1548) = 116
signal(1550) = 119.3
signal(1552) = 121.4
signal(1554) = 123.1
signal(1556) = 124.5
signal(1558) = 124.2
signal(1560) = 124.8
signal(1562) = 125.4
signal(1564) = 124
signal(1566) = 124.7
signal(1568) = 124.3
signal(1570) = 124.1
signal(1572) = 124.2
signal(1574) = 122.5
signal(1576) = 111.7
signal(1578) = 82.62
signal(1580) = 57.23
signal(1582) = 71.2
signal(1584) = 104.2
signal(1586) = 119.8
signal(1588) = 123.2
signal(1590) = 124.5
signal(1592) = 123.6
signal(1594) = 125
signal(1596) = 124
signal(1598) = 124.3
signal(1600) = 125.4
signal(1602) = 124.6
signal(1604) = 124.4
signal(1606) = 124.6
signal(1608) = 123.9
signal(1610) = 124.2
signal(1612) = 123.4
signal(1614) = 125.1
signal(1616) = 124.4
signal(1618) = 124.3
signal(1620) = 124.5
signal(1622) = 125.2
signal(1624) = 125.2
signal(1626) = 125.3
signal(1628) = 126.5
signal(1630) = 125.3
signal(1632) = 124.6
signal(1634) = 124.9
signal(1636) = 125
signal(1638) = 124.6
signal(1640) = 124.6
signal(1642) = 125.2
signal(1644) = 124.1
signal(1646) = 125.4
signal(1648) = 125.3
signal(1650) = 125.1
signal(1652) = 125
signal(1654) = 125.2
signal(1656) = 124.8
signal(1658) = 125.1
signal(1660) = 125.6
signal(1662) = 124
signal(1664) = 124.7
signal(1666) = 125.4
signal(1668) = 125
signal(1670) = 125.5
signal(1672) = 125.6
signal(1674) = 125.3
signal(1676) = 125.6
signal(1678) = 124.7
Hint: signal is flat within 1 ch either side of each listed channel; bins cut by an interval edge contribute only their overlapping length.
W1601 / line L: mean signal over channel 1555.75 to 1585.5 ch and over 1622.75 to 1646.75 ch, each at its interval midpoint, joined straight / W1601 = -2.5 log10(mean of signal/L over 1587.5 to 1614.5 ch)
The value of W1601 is -0.06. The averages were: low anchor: 111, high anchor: 125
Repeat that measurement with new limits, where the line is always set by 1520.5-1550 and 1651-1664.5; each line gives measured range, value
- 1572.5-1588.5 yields 0.23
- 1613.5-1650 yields -0.01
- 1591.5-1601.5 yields -0.02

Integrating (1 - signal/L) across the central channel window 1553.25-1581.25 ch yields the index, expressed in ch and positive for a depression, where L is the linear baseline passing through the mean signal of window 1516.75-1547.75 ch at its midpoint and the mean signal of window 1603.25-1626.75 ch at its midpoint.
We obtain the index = 1.75 ch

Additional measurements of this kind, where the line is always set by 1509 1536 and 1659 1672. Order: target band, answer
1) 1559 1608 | 3.7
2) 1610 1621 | 0.1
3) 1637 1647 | 0.0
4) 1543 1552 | 0.7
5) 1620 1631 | 0.0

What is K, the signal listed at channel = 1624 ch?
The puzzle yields 125.2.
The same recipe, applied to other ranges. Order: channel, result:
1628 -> 126.5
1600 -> 125.4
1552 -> 121.4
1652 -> 125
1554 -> 123.1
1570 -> 124.1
